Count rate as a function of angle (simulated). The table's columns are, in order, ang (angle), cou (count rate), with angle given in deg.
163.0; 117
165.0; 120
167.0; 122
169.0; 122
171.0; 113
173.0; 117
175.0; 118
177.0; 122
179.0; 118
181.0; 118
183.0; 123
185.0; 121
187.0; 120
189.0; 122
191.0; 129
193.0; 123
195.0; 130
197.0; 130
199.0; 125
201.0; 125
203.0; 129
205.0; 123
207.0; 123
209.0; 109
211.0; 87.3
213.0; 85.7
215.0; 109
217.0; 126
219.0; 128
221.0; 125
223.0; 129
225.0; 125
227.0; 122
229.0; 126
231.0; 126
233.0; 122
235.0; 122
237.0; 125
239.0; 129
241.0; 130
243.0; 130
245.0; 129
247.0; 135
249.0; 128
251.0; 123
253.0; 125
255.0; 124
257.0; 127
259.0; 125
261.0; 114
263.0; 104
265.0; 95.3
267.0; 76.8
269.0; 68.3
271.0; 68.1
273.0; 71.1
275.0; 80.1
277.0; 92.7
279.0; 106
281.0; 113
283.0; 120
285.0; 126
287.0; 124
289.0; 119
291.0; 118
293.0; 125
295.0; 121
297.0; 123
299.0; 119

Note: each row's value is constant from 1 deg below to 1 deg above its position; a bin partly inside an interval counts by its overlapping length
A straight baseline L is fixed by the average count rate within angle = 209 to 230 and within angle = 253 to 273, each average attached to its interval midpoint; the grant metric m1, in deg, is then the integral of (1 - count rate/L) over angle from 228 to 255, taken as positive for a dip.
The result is -4.8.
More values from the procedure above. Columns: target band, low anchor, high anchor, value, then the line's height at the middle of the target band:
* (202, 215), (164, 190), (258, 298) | 0.63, 115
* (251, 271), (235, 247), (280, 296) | 3.18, 125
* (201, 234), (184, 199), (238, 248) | 2.38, 128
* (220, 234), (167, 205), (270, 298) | -1.05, 116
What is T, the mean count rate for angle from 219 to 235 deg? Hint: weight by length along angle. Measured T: 125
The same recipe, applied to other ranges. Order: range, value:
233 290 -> 112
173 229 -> 120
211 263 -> 123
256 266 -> 113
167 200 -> 122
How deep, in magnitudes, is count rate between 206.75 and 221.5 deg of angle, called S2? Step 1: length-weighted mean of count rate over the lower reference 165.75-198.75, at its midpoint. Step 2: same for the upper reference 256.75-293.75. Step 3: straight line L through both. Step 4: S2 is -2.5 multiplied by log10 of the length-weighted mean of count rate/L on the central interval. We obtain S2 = 0.046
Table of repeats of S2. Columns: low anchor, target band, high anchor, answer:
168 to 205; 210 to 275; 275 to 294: 0.04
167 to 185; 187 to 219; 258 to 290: -0.04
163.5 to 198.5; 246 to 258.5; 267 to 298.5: -0.16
